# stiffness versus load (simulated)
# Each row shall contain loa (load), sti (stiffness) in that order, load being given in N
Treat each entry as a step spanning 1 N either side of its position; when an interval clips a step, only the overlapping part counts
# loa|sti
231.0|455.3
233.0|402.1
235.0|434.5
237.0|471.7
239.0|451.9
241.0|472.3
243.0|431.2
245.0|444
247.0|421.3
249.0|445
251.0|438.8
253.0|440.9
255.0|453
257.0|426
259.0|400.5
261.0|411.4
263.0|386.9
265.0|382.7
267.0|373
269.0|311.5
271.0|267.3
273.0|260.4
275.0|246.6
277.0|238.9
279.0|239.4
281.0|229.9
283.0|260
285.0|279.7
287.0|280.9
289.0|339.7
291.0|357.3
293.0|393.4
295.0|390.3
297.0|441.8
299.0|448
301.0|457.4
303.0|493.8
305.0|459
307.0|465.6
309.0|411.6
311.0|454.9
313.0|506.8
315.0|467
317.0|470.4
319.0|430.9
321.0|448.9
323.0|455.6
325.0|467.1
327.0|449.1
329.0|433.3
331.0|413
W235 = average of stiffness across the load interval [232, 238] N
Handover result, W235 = 436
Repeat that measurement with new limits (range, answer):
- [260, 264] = 399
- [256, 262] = 413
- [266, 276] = 292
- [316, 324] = 451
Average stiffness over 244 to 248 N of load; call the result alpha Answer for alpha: 433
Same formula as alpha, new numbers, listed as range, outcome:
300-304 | 476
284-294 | 330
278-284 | 243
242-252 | 436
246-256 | 440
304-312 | 448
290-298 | 396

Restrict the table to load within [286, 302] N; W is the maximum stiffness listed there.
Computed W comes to 457.4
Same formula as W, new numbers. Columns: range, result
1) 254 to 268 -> 453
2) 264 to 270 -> 382.7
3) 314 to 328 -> 470.4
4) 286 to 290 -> 339.7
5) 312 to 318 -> 506.8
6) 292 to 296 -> 393.4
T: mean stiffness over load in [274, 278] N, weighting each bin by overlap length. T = 243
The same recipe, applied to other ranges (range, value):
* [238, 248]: 444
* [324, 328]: 458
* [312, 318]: 481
